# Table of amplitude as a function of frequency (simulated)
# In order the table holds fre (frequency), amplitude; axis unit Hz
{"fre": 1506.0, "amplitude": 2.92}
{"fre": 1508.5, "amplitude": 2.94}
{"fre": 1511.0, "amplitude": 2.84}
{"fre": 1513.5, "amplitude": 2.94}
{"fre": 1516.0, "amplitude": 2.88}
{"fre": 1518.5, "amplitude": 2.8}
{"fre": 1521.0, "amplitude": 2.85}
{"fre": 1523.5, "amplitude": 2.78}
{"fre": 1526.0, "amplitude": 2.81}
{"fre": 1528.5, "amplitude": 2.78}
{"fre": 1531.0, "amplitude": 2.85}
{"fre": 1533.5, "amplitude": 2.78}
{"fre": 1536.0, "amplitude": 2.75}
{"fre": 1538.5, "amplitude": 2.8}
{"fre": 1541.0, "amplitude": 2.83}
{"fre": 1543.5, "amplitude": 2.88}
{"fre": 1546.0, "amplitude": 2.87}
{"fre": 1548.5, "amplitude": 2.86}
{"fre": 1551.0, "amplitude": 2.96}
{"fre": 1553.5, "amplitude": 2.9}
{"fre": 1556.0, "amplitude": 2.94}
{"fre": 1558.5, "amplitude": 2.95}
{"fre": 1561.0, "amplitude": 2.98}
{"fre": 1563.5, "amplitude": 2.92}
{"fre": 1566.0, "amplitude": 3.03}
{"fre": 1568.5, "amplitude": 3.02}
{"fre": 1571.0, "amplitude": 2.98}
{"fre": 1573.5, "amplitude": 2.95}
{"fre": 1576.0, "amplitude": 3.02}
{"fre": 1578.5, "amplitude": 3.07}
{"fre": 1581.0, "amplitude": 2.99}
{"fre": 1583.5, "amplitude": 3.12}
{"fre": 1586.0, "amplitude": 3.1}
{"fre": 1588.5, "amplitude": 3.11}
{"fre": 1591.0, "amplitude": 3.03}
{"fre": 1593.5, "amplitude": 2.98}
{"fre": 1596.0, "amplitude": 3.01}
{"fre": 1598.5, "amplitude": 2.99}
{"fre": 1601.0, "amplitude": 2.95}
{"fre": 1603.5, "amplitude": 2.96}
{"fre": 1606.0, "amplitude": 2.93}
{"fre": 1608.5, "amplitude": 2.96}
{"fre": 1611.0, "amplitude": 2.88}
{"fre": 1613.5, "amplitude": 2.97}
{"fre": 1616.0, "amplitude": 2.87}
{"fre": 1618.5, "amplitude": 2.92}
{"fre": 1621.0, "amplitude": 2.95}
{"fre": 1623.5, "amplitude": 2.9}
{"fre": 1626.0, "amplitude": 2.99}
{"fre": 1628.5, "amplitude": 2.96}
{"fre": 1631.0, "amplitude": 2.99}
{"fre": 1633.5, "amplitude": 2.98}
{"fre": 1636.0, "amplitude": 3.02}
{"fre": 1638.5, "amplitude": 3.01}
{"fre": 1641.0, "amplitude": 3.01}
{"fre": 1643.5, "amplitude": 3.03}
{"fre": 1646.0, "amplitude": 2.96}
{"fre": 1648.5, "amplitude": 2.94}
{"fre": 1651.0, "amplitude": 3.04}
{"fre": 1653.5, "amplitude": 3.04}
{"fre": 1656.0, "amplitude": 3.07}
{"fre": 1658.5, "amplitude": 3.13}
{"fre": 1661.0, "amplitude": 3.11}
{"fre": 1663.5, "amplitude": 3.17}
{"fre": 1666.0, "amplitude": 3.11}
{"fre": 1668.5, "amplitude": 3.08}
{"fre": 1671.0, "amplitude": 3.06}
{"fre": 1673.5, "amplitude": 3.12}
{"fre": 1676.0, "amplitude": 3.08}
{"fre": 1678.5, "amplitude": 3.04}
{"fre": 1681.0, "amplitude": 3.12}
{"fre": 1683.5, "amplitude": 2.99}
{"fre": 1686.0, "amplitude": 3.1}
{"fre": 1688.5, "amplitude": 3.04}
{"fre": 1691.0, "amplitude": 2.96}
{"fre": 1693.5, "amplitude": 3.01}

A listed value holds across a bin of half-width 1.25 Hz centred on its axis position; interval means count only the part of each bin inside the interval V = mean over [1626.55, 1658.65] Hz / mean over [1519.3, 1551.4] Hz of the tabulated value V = 1.06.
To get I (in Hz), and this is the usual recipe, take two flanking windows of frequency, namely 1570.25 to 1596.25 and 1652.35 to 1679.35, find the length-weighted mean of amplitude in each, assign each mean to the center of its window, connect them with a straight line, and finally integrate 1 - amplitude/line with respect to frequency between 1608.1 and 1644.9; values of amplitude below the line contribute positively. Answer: 1.23 Hz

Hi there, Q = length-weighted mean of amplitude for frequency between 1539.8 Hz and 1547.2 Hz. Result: 2.86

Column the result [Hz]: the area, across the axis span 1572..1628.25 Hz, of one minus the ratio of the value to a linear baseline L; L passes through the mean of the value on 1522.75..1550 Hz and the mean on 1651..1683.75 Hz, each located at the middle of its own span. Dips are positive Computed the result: -0.66 Hz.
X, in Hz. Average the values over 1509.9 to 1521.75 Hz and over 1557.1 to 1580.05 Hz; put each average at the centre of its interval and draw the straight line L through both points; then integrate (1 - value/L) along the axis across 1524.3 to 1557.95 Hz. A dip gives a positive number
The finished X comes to 0.9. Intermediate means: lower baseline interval 2.86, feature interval 2.85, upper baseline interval 2.99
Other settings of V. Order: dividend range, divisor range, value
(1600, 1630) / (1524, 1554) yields 1.04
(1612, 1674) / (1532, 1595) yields 1.02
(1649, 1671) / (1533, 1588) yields 1.05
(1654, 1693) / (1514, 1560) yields 1.08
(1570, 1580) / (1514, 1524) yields 1.06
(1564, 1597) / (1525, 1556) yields 1.07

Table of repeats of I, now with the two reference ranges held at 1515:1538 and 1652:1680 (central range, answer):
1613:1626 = 0.3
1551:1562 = -0.3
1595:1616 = 0.1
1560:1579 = -0.6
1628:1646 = 0.2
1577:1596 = -0.8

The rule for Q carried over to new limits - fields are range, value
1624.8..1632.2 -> 2.98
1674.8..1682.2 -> 3.08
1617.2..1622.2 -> 2.93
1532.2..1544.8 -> 2.81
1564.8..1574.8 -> 2.99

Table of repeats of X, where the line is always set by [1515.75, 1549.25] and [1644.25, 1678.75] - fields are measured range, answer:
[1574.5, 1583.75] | -0.41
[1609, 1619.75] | 0.23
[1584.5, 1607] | -0.51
